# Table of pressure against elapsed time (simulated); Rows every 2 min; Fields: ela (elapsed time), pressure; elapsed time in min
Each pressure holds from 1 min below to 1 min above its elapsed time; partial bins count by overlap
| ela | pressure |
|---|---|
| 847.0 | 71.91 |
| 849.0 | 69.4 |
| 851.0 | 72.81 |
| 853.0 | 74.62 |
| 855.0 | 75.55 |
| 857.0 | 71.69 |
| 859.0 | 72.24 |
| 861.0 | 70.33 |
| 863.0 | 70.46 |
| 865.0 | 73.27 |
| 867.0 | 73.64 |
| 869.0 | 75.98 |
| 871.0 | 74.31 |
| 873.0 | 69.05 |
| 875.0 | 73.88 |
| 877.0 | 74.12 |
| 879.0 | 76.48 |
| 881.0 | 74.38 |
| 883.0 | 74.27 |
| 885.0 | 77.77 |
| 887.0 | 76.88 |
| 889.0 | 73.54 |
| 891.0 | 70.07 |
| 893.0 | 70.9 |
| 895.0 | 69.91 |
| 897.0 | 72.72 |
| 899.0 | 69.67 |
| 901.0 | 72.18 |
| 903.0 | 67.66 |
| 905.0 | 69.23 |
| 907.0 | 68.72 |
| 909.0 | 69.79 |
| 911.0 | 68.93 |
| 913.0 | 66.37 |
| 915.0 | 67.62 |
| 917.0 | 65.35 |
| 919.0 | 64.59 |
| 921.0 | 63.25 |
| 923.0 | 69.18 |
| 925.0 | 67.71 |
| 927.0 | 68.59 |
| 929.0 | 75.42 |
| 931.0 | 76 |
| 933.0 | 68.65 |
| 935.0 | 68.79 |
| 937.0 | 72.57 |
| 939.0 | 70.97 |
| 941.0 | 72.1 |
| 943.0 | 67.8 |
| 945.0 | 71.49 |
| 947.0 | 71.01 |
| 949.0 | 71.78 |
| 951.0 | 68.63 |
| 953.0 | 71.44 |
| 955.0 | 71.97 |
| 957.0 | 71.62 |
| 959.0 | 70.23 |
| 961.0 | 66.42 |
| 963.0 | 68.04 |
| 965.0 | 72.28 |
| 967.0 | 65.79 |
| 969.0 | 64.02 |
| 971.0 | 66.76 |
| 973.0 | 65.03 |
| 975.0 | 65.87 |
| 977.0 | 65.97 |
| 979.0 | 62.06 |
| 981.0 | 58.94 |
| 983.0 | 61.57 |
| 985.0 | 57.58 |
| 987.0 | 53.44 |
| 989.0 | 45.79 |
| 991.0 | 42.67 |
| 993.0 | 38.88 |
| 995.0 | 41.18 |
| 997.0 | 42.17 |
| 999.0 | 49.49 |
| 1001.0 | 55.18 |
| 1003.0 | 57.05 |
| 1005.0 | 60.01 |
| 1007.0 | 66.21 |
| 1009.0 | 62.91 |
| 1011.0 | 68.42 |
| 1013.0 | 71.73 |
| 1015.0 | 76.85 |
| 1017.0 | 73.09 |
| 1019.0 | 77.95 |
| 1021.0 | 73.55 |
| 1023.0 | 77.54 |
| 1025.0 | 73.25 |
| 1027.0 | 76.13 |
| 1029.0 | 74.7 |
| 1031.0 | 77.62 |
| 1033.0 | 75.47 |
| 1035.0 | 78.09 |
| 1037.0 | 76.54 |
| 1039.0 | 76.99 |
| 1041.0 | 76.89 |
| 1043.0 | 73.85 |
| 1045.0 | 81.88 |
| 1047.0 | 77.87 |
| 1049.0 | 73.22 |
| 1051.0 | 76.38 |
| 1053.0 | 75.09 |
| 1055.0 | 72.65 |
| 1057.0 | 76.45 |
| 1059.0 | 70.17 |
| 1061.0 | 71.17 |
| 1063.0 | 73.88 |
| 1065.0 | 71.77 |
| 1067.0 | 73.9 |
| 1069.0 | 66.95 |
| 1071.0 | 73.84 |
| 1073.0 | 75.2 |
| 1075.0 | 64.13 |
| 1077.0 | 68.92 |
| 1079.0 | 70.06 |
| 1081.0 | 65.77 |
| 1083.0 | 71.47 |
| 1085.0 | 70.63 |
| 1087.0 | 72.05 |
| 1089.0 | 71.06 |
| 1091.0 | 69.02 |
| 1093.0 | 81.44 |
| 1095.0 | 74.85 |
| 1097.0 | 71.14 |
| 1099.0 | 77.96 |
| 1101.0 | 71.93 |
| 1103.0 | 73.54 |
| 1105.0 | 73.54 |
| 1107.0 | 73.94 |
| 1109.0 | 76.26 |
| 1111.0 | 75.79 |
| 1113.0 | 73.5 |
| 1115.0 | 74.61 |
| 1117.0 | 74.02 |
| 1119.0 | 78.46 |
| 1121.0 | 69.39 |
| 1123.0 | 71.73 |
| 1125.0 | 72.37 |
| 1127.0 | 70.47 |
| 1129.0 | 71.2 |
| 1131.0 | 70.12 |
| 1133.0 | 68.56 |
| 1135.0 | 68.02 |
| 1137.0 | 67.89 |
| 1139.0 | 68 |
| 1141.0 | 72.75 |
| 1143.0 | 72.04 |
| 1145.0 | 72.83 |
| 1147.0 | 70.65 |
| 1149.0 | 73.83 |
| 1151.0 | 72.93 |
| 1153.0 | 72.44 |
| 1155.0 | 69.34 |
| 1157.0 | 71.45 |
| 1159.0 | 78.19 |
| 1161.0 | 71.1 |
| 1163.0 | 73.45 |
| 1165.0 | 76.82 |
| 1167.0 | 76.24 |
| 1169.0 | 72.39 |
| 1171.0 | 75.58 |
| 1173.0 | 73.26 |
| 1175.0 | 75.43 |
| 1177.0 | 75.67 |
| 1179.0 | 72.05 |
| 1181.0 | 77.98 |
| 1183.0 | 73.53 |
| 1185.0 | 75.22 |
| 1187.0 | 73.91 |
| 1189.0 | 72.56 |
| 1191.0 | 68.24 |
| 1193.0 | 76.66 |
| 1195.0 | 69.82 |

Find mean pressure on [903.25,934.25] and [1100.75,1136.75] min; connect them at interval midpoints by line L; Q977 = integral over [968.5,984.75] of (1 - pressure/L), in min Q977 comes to 1.5 min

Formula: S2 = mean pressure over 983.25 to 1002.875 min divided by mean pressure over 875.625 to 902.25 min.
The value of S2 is 0.66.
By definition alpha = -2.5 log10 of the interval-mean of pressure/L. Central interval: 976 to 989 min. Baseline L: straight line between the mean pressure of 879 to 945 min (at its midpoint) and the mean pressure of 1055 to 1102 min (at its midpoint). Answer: 0.21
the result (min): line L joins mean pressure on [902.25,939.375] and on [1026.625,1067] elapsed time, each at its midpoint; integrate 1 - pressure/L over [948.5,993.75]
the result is 5.3 min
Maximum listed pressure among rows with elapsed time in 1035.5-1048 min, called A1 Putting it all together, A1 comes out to 81.88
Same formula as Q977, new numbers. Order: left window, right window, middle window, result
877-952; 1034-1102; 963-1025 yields 9.0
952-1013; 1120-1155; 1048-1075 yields -2.9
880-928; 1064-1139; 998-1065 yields -0.7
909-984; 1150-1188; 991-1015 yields 4.7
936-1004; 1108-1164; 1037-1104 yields -4.8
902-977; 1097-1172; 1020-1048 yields -2.2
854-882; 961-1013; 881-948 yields -2.8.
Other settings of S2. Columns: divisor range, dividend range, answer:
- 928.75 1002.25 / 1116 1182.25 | 1.15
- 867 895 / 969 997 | 0.75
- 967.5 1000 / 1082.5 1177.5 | 1.32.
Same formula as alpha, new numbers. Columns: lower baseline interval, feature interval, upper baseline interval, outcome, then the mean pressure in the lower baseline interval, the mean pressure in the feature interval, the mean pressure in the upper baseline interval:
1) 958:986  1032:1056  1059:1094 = -0.10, 65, 76.2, 71.2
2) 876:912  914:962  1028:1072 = 0.05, 72.1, 69.7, 74.8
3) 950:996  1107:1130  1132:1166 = -0.05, 61.6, 73.5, 71.8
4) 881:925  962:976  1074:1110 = 0.06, 70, 66.8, 72.1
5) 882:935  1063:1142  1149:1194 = 0.01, 70.2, 72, 73.8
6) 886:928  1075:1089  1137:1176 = 0.04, 69.2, 69.5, 73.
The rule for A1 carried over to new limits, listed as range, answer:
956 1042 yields 78.09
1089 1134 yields 81.44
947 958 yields 71.97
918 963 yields 76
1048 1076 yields 76.45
